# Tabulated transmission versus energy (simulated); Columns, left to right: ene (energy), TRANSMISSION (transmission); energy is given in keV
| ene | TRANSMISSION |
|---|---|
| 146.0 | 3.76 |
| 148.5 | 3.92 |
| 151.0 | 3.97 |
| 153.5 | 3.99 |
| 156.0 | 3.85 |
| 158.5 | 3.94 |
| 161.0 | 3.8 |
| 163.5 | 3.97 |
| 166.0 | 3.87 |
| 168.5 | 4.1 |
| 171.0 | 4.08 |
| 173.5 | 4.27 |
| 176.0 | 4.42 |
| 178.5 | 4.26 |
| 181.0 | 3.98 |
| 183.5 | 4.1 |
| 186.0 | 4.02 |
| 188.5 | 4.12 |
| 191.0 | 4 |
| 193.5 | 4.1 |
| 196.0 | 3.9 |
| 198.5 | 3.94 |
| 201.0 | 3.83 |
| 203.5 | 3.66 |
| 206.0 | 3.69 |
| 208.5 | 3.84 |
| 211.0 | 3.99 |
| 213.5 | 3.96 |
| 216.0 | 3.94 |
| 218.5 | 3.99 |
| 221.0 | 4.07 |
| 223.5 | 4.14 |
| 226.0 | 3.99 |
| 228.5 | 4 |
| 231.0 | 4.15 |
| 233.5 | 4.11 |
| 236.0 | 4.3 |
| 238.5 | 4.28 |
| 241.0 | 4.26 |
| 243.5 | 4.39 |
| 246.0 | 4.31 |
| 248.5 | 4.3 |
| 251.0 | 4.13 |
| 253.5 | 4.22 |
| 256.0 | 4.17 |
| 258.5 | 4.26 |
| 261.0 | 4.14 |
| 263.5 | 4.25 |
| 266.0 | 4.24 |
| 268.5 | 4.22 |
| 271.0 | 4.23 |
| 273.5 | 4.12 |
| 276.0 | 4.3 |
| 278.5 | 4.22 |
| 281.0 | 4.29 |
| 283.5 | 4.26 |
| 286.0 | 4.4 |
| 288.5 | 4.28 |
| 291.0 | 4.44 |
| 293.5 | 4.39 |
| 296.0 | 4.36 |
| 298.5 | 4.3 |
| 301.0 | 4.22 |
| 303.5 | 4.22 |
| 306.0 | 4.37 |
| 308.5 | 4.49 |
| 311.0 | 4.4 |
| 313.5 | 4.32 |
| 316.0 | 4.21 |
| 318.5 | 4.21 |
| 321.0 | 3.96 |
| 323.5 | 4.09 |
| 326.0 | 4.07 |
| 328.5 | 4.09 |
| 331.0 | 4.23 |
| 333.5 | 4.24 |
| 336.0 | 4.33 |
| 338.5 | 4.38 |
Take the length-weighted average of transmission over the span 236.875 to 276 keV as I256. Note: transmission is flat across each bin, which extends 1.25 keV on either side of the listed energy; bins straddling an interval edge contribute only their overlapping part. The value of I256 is 4.24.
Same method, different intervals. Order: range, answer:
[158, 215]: 3.99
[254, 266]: 4.21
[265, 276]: 4.21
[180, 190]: 4.06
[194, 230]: 3.93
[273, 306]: 4.3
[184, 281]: 4.1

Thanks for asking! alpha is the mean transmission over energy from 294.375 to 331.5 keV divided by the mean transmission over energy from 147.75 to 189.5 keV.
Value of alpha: 1.0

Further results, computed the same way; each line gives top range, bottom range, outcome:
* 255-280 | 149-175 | 1.06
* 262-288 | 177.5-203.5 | 1.06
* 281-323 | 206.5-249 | 1.05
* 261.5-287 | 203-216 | 1.10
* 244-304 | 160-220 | 1.07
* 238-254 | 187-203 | 1.08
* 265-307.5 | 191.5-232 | 1.09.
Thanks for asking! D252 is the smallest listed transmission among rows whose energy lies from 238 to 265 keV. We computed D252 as 4.13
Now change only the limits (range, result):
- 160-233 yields 3.66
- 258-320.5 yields 4.12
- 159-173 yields 3.8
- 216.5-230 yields 3.99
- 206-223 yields 3.69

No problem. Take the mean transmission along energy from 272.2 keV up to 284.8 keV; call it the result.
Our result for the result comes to 4.24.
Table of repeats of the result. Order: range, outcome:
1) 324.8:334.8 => 4.16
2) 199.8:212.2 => 3.8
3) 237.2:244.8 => 4.31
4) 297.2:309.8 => 4.32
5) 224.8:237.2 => 4.11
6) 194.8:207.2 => 3.8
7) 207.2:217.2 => 3.93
